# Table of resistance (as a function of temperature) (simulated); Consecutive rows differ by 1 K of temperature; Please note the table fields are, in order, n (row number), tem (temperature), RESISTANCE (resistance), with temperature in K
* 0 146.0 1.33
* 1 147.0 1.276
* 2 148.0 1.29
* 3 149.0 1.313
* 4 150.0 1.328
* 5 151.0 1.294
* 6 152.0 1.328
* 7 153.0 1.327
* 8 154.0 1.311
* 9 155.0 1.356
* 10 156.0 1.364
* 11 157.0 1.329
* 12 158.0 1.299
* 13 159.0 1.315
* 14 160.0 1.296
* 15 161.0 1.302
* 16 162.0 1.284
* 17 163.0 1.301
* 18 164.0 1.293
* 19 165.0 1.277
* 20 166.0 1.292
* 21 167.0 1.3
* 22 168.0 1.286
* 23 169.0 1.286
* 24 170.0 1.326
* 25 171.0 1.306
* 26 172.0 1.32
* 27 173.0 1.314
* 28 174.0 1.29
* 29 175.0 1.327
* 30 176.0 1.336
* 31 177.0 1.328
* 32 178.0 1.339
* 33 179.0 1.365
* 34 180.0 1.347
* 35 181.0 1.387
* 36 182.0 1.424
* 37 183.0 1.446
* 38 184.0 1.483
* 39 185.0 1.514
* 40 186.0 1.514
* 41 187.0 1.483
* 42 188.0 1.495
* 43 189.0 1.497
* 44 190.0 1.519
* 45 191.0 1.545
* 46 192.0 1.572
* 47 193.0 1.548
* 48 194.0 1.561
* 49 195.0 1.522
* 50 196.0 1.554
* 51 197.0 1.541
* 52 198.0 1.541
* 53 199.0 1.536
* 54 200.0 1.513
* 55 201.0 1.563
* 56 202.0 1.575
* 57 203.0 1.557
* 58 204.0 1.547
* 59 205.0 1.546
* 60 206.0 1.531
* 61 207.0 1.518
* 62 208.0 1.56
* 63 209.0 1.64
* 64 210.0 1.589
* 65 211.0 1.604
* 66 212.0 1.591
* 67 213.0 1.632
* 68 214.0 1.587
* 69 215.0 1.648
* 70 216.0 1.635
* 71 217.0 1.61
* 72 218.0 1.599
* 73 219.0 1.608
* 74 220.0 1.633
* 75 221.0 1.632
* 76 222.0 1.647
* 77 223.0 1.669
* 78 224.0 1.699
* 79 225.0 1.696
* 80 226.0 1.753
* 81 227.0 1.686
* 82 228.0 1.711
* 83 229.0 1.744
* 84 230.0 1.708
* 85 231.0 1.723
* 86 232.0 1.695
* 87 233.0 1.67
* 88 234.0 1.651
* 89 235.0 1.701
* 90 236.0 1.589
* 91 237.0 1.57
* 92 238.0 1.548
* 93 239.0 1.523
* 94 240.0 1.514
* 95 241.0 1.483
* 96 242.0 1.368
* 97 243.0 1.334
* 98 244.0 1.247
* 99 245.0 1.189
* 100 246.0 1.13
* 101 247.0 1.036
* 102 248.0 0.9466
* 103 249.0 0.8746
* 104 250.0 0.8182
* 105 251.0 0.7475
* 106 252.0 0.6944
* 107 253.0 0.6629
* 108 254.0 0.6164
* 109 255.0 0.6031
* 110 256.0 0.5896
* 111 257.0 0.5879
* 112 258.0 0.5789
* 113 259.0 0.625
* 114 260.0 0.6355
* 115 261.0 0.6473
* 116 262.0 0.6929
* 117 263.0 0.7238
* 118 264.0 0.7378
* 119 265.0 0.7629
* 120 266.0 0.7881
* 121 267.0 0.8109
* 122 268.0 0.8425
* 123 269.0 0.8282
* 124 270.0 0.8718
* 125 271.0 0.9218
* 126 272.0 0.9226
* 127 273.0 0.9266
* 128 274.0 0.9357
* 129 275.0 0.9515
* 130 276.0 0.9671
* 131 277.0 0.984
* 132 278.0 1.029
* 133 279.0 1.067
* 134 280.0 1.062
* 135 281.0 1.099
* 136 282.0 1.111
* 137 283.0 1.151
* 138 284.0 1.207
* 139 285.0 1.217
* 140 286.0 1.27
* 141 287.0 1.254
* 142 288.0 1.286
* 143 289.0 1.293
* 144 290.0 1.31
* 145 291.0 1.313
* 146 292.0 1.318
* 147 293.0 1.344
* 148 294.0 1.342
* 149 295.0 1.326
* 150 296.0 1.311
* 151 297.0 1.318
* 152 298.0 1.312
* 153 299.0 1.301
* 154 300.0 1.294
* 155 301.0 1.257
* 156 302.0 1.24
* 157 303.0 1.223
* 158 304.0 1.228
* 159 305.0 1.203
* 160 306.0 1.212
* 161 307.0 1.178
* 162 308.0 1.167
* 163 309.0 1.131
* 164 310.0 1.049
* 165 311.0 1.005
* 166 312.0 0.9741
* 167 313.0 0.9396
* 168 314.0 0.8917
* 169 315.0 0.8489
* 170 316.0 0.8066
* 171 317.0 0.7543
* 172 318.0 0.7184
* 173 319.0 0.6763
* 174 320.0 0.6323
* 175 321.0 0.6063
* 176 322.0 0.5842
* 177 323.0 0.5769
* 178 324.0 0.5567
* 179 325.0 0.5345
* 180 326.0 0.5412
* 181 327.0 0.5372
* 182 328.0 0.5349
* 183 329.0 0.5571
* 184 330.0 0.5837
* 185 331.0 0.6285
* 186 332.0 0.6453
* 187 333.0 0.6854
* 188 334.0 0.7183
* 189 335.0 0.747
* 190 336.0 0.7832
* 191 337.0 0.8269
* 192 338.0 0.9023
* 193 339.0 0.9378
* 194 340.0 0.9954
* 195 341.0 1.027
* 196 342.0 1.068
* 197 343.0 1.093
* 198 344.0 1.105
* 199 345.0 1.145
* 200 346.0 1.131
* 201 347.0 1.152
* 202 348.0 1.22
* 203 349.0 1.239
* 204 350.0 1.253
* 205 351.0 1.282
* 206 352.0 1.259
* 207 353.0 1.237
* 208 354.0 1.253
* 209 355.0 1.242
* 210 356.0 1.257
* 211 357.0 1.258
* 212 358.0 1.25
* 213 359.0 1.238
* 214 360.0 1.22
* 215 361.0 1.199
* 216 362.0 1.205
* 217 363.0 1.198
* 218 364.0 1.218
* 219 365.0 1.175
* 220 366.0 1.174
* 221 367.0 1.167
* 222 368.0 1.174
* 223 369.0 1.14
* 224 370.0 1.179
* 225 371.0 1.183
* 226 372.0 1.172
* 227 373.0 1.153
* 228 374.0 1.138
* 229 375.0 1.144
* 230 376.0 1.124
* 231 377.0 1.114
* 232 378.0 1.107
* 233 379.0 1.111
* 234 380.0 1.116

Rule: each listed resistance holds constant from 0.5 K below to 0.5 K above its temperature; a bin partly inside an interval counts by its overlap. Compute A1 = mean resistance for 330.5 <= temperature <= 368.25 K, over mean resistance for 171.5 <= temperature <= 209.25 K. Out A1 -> 0.7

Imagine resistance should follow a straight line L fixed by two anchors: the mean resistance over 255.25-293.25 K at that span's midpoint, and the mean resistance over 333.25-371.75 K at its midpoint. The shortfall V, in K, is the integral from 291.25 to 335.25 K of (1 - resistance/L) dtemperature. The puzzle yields 4.2 K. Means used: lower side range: 0.96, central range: 0.936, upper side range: 1.13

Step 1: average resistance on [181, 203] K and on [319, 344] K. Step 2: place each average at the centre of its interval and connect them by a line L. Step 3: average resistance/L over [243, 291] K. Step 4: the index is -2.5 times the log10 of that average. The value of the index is 0.16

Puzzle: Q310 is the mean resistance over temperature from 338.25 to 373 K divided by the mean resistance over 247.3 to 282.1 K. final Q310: 1.4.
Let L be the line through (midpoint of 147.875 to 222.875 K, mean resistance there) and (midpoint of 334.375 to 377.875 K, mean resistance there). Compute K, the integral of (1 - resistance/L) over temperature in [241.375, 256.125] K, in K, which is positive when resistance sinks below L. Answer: 4.4 K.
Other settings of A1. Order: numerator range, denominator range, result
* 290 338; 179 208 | 0.62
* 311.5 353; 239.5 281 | 0.95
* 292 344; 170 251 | 0.63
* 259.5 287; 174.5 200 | 0.64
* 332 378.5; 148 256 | 0.79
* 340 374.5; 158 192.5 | 0.86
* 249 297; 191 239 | 0.59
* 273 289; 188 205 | 0.72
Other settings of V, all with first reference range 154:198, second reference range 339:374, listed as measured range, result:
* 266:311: 4.23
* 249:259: 4.89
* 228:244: -3.15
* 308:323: 4.84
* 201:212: -1.72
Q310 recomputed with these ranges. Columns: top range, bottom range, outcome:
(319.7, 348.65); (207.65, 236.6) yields 0.48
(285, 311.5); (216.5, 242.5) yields 0.77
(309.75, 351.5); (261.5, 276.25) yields 1.00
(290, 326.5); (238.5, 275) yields 1.14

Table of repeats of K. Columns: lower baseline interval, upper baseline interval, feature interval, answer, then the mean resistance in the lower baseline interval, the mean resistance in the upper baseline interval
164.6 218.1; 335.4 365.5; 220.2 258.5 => 2.1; 1.48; 1.14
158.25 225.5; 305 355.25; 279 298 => -3.1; 1.48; 0.905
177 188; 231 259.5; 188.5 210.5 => -3.3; 1.43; 1.14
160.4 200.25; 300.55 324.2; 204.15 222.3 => -4.3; 1.41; 0.94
